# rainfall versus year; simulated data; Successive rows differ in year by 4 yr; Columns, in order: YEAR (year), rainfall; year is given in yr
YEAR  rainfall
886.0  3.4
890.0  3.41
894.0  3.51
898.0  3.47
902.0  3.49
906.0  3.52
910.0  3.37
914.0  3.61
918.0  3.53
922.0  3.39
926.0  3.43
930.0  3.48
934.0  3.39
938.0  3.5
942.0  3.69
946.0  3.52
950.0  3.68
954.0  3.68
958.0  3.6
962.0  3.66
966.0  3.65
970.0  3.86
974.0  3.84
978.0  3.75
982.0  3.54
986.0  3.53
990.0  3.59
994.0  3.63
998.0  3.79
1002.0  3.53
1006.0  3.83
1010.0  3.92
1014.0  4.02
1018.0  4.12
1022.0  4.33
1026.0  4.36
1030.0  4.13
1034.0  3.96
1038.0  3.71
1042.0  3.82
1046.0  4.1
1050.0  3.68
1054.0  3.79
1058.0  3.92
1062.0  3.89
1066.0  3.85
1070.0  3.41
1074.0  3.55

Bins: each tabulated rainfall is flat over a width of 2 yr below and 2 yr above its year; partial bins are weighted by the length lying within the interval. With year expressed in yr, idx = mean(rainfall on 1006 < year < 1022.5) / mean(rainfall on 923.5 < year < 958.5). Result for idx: 1.14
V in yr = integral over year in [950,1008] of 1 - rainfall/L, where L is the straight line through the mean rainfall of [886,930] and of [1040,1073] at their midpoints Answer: -0.8 yr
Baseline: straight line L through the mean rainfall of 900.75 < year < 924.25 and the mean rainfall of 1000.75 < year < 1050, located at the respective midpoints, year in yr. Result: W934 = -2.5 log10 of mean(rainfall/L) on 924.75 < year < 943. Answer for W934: 0.027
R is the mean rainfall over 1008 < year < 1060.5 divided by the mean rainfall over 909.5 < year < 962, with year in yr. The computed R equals 1.1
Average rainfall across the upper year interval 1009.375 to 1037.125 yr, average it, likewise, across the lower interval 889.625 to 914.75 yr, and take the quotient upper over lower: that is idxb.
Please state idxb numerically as 1.2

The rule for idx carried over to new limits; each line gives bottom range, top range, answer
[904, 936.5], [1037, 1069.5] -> 1.10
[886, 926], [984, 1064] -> 1.12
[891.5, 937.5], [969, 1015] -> 1.07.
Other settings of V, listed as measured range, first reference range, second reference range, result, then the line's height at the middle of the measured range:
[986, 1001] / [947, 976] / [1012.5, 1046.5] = 0.89 yr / 3.87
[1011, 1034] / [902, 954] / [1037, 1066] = -2.37 yr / 3.77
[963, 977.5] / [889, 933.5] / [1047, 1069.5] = -0.66 yr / 3.61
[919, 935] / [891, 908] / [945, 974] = 0.66 yr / 3.58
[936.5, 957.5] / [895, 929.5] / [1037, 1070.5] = -0.32 yr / 3.56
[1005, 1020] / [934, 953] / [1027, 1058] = -0.70 yr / 3.8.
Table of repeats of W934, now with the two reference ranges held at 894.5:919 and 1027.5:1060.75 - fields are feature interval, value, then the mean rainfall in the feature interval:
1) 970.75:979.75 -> -0.03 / 3.81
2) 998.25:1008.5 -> 0.02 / 3.71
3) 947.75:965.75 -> 0.00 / 3.65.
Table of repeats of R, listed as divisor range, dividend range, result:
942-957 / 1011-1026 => 1.15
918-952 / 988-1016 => 1.07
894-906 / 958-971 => 1.06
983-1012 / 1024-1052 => 1.08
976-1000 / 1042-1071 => 1.05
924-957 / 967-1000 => 1.04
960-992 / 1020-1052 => 1.09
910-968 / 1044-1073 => 1.07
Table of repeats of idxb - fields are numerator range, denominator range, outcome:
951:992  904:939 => 1.06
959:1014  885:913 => 1.07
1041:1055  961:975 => 1.03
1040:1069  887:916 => 1.11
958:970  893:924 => 1.06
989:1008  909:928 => 1.06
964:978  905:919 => 1.08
